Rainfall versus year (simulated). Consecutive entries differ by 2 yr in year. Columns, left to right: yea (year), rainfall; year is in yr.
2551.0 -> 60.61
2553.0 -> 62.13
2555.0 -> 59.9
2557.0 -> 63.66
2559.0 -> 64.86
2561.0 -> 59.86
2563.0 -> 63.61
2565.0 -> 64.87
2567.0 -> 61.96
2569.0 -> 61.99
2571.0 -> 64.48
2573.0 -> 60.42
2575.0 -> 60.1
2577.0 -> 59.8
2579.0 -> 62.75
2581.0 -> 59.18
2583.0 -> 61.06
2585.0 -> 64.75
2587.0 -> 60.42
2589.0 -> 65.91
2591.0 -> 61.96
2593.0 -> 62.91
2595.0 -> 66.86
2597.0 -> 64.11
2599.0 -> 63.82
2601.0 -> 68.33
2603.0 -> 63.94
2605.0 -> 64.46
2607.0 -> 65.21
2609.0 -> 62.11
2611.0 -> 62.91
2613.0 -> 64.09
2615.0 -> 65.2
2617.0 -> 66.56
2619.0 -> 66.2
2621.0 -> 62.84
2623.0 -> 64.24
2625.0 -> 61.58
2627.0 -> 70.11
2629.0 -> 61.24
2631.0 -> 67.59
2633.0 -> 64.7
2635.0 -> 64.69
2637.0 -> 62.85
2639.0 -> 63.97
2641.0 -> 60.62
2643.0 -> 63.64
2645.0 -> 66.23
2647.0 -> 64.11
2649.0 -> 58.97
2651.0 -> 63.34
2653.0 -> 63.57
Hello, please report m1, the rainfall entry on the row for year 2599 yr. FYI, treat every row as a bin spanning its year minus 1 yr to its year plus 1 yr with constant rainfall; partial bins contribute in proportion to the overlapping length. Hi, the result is 63.82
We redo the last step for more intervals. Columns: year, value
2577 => 59.8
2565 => 64.87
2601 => 68.33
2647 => 64.11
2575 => 60.1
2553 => 62.13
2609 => 62.11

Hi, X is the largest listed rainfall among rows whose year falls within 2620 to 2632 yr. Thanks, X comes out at 70.11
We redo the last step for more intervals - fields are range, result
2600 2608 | 68.33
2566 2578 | 64.48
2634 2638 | 64.69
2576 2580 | 62.75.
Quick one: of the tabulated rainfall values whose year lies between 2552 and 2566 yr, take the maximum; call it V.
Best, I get 64.87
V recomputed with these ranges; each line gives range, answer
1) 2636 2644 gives 63.97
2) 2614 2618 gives 66.56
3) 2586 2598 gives 66.86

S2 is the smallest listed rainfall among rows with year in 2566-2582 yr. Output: 59.18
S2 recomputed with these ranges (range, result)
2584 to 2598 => 60.42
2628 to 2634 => 61.24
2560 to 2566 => 59.86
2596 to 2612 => 62.11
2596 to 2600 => 63.82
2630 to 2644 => 60.62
